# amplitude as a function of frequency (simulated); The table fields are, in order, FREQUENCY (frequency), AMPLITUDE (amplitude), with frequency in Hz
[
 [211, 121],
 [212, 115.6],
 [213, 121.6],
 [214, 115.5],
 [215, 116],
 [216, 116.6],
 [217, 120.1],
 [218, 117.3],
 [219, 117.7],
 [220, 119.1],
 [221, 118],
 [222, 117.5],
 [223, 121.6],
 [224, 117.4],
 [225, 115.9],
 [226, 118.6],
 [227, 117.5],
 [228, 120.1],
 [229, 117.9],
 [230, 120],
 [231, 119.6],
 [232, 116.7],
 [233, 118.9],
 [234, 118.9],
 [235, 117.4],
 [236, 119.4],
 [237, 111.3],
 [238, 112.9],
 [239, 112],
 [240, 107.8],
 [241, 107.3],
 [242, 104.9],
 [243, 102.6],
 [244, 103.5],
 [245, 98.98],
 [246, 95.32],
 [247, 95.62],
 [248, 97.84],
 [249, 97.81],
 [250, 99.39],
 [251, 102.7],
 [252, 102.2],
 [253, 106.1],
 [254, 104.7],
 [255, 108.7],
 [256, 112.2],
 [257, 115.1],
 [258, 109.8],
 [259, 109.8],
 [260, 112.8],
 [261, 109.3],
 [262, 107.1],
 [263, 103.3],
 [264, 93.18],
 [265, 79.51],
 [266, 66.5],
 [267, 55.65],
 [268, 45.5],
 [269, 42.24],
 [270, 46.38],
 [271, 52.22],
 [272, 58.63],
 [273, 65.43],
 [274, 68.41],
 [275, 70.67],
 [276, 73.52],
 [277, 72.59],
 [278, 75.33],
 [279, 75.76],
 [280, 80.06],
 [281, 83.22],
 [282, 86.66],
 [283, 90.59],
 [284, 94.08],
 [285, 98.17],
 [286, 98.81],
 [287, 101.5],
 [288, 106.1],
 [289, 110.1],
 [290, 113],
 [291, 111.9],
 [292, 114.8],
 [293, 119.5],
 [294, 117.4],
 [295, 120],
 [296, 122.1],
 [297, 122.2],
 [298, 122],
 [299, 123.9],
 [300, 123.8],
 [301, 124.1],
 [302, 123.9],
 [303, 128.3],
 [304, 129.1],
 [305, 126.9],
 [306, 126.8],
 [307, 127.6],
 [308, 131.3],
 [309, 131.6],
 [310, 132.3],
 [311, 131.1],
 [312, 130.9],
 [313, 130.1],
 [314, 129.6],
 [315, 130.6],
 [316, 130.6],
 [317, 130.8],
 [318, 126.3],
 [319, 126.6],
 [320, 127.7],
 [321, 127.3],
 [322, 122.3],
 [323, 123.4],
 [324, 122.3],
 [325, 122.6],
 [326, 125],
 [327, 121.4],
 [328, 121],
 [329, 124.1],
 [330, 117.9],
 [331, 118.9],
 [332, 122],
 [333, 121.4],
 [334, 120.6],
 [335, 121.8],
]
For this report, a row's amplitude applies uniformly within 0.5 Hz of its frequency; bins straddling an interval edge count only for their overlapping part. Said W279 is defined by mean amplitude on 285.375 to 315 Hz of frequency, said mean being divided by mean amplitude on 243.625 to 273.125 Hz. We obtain 1.4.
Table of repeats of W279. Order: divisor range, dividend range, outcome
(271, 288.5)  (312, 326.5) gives 1.56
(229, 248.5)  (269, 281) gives 0.61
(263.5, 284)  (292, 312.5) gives 1.80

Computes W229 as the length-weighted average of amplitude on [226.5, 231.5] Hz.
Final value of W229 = 119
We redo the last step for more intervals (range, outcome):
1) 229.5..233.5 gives 119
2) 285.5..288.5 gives 102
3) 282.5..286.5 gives 95.4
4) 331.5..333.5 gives 122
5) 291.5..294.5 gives 117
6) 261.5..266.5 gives 89.9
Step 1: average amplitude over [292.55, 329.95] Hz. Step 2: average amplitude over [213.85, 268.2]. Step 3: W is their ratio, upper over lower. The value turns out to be 1.17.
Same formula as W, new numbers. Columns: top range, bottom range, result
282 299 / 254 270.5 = 1.23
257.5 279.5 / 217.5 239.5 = 0.65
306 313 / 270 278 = 2.00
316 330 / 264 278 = 1.98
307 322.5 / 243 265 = 1.25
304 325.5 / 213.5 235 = 1.08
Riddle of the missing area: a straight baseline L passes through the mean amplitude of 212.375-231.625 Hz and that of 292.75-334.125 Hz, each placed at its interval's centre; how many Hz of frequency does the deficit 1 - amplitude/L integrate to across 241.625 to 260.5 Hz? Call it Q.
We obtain 2.6 Hz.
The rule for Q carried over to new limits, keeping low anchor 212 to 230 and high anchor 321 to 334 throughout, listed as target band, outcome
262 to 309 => 9.3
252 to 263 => 1.0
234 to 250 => 1.8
